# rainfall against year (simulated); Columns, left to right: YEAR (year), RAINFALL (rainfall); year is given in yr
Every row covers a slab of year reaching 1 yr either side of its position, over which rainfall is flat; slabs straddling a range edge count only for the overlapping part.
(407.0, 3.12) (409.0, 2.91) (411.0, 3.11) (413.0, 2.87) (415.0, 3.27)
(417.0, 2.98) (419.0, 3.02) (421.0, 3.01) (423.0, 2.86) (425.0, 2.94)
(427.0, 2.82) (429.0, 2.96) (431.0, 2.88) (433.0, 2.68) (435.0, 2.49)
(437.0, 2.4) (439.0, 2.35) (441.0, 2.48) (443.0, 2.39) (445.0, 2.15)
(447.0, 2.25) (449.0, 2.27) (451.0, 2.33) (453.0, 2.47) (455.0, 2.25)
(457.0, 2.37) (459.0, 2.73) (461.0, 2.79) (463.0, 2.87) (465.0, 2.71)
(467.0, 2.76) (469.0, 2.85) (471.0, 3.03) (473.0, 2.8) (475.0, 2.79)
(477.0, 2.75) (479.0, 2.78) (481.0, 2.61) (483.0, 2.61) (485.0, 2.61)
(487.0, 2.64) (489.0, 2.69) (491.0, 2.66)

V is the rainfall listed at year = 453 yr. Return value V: 2.47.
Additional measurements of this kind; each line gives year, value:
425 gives 2.94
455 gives 2.25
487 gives 2.64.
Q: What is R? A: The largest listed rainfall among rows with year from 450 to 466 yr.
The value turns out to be 2.87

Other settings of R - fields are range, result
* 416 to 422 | 3.02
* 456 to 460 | 2.73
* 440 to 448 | 2.48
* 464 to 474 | 3.03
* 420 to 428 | 3.01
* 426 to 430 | 2.96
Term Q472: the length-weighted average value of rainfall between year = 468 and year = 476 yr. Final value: 2.87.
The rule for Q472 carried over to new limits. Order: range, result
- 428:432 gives 2.92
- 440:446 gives 2.34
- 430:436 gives 2.68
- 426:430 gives 2.89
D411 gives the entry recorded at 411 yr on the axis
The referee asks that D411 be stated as 3.11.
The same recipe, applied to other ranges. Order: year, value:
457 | 2.37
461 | 2.79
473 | 2.8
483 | 2.61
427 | 2.82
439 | 2.35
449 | 2.27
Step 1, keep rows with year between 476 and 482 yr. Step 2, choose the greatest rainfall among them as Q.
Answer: 2.78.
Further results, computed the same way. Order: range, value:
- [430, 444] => 2.88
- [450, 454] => 2.47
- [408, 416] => 3.27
